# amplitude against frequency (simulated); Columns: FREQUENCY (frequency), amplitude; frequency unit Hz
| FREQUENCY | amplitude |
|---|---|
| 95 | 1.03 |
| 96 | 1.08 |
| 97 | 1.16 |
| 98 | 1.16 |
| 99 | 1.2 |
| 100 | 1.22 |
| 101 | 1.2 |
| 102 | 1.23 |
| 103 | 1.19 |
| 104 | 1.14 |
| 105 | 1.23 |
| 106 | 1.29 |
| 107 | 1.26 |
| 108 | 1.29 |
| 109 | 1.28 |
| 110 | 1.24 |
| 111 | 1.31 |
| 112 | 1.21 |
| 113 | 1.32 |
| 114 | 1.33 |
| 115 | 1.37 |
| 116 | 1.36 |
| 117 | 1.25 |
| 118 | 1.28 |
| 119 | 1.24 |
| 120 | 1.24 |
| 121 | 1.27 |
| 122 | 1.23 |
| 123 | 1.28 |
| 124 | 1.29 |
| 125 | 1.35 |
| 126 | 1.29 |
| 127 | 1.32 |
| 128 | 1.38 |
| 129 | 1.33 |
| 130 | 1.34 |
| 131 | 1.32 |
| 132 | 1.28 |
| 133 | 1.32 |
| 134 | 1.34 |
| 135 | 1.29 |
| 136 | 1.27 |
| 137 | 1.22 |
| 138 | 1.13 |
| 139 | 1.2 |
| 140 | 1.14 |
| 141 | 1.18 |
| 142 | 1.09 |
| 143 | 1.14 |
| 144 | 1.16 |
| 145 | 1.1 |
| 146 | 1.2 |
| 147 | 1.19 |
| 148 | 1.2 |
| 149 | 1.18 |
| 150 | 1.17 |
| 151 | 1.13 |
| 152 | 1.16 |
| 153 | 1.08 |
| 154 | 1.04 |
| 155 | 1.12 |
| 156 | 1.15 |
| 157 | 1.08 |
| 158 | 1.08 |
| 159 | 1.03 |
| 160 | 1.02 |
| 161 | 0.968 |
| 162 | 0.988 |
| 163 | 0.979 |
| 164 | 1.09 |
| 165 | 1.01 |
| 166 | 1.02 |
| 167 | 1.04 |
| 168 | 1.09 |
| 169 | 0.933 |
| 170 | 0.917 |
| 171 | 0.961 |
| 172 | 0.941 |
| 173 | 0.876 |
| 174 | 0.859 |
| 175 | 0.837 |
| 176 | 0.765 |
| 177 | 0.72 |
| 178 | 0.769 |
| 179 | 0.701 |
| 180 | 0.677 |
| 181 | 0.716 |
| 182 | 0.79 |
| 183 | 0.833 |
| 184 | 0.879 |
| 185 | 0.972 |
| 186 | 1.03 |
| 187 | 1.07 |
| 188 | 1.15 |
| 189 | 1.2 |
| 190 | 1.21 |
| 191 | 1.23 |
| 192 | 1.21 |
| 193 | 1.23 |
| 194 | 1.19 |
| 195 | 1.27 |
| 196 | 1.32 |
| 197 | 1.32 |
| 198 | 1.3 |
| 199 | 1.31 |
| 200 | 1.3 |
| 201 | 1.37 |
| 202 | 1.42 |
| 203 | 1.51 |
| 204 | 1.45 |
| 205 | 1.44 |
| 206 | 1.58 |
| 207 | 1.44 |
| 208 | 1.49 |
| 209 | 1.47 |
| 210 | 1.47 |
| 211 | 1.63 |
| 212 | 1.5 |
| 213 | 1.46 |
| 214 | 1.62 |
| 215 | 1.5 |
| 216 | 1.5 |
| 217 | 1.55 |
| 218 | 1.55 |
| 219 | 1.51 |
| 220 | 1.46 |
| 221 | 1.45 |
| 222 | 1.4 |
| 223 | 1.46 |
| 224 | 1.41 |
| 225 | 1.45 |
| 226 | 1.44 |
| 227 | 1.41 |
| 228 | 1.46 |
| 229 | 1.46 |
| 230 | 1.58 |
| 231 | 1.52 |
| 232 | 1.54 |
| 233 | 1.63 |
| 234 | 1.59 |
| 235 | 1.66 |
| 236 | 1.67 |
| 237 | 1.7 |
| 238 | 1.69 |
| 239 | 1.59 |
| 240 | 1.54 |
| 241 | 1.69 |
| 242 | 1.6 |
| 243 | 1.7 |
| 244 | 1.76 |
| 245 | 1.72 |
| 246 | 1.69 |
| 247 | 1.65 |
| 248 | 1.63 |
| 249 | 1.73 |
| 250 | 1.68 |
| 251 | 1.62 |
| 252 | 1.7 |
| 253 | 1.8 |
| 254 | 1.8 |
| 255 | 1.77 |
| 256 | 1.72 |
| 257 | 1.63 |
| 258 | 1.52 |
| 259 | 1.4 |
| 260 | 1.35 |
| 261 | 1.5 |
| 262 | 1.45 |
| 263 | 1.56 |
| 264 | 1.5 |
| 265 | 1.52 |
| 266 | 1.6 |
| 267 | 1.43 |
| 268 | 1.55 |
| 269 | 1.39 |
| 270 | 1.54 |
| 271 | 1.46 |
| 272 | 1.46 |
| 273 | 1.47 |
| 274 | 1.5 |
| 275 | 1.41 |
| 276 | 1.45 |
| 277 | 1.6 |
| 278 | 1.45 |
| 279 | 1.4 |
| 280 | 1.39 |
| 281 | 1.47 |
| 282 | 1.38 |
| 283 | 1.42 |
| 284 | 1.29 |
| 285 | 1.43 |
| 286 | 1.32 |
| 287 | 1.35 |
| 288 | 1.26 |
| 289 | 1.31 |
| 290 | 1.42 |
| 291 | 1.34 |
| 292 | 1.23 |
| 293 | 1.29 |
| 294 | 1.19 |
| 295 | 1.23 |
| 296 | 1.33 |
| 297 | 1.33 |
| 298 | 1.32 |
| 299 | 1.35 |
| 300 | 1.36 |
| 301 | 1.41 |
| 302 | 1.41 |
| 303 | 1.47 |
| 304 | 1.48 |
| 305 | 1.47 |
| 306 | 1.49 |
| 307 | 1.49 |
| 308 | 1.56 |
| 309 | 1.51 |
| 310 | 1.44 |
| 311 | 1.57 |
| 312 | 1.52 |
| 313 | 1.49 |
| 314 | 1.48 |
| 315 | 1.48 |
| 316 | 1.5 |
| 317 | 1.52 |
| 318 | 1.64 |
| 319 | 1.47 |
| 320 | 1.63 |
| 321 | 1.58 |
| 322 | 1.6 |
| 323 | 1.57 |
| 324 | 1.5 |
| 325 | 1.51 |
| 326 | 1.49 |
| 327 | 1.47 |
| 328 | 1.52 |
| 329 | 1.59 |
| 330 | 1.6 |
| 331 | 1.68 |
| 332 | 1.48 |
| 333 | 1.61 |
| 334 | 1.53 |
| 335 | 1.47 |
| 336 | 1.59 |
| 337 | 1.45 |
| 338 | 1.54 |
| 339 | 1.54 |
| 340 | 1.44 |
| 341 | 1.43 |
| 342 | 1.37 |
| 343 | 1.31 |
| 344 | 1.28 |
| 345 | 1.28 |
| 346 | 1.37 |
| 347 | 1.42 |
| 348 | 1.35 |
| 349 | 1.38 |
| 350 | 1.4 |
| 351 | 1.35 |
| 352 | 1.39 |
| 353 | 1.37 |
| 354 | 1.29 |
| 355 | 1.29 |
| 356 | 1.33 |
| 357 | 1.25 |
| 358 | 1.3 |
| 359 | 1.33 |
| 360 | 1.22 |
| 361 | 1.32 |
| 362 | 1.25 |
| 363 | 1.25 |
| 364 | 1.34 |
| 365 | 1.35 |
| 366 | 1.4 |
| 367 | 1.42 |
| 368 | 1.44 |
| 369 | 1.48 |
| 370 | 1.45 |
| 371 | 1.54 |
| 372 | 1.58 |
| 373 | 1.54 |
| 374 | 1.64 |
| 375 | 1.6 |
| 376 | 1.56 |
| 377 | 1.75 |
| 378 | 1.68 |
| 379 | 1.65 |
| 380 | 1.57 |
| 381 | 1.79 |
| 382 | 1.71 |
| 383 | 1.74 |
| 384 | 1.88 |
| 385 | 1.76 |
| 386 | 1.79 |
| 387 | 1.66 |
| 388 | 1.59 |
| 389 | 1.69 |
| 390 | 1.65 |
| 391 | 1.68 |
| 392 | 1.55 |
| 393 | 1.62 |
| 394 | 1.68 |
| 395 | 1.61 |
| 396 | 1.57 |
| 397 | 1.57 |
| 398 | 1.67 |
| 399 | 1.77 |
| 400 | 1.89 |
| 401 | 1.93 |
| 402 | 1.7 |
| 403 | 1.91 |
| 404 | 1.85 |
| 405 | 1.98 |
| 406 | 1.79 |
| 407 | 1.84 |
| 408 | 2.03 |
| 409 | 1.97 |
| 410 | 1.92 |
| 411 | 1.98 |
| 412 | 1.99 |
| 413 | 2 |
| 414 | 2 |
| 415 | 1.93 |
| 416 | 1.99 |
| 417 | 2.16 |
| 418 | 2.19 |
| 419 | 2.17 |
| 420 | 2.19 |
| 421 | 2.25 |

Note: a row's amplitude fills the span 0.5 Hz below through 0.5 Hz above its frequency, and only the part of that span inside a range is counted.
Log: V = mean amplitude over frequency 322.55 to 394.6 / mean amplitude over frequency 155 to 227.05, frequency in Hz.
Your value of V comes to 1.3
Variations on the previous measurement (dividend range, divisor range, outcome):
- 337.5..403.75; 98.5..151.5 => 1.22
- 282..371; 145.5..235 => 1.17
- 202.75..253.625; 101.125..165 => 1.30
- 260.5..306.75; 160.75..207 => 1.31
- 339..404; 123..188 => 1.42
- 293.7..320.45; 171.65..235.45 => 1.13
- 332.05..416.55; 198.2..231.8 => 1.08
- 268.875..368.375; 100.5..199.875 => 1.25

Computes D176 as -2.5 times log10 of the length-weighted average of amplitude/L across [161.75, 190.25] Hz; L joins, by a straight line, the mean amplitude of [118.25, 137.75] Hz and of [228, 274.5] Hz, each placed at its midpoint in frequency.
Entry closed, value 0.45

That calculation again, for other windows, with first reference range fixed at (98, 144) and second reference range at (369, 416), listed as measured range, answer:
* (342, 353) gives 0.22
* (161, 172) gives 0.32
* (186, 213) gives 0.04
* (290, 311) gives 0.14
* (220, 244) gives -0.07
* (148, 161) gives 0.19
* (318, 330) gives 0.05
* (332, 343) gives 0.11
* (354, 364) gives 0.29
